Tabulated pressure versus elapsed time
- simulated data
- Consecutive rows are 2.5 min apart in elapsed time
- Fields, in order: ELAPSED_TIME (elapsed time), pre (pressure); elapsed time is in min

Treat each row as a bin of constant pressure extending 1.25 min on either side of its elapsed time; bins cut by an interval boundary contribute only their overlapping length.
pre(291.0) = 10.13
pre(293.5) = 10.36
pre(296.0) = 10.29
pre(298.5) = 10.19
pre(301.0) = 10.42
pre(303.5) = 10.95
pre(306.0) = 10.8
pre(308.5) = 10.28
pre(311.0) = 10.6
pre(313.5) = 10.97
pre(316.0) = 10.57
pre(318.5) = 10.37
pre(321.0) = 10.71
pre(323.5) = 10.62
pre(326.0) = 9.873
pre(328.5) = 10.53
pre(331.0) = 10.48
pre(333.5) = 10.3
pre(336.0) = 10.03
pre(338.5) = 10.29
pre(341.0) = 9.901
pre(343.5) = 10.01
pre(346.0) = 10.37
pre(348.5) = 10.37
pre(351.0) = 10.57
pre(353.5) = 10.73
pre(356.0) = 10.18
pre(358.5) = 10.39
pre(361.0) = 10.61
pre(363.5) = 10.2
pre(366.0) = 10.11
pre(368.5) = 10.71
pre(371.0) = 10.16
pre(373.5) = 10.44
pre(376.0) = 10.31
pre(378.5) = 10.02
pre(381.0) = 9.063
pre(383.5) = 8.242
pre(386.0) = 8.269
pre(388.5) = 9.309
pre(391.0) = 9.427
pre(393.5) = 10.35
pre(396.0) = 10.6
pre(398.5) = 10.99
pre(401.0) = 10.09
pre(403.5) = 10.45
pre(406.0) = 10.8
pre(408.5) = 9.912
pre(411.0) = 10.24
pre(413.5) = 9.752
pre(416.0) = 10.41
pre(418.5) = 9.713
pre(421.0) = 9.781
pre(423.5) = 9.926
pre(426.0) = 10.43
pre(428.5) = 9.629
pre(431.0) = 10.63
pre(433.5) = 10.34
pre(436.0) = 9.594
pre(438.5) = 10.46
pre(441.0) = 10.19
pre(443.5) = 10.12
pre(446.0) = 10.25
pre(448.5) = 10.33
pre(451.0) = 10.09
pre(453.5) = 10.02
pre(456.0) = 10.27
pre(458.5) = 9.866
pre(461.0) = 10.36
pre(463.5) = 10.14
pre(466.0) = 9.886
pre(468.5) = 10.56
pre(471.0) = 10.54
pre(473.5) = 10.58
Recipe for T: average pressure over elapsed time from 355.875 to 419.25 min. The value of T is 10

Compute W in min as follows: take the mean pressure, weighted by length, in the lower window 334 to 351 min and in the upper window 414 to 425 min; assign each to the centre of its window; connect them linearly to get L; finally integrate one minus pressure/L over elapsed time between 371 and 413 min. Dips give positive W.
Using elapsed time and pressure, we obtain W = 0.5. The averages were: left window 10.2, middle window 9.91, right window 9.95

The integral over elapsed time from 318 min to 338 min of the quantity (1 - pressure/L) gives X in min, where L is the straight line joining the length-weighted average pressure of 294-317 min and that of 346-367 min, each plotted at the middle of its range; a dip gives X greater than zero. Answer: 0.24 min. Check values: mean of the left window 10.6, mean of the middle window 10.4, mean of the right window 10.4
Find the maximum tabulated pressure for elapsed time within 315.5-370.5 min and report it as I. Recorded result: 10.73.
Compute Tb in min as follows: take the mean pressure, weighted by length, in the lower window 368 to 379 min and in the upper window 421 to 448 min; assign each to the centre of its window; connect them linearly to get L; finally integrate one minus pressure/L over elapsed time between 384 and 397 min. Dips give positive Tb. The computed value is 1.0 min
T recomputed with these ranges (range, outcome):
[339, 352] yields 10.2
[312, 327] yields 10.5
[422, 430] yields 10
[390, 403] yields 10.3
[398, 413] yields 10.4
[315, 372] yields 10.4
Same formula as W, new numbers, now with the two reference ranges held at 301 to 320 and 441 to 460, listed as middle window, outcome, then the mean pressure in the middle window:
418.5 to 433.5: 0.2 min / 10.1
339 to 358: 0.3 min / 10.3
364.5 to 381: 0.3 min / 10.2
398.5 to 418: 0.0 min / 10.3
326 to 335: 0.2 min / 10.3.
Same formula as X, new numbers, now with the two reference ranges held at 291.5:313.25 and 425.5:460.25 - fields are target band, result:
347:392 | 1.7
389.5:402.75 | 0.0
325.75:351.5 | 0.4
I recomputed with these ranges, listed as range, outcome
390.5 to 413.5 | 10.99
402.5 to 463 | 10.8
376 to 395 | 10.35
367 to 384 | 10.71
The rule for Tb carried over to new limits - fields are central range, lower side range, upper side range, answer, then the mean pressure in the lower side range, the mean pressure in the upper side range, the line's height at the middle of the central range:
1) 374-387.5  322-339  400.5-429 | 1.2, 10.3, 10.1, 10.2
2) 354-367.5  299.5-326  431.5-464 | 0.1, 10.6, 10.2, 10.4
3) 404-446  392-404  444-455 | 0.8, 10.5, 10.2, 10.3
